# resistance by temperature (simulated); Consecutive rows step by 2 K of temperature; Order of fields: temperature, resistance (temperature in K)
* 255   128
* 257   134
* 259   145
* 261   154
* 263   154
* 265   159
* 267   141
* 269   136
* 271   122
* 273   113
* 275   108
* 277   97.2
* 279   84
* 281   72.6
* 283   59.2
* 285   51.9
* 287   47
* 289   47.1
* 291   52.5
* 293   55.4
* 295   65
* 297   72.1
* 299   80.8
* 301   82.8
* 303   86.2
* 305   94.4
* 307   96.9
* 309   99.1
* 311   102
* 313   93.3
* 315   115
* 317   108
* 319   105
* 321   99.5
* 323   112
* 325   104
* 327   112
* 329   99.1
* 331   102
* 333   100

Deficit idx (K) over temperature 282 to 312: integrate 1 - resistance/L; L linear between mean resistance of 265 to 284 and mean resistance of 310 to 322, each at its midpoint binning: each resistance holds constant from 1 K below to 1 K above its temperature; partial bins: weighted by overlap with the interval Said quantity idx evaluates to 9.2 K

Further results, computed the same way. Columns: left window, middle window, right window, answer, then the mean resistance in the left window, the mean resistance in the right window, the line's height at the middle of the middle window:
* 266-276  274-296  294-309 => 8.1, 124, 83.7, 106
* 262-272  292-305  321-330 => 5.0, 142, 106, 123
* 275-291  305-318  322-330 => -1.1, 67.4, 107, 93.5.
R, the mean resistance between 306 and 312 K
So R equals 99.3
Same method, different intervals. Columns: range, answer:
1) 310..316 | 103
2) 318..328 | 106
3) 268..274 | 124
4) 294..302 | 75.2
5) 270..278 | 110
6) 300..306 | 87.8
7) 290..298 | 61.2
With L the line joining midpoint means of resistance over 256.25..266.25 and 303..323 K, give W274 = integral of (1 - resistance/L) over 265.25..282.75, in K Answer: 3.7 K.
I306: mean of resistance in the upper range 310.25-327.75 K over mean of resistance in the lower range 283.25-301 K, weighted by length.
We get 1.75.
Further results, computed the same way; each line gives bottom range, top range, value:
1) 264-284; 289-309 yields 0.70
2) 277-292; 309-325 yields 1.69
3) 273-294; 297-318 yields 1.36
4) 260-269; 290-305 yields 0.48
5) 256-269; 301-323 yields 0.68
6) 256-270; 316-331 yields 0.72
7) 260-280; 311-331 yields 0.83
